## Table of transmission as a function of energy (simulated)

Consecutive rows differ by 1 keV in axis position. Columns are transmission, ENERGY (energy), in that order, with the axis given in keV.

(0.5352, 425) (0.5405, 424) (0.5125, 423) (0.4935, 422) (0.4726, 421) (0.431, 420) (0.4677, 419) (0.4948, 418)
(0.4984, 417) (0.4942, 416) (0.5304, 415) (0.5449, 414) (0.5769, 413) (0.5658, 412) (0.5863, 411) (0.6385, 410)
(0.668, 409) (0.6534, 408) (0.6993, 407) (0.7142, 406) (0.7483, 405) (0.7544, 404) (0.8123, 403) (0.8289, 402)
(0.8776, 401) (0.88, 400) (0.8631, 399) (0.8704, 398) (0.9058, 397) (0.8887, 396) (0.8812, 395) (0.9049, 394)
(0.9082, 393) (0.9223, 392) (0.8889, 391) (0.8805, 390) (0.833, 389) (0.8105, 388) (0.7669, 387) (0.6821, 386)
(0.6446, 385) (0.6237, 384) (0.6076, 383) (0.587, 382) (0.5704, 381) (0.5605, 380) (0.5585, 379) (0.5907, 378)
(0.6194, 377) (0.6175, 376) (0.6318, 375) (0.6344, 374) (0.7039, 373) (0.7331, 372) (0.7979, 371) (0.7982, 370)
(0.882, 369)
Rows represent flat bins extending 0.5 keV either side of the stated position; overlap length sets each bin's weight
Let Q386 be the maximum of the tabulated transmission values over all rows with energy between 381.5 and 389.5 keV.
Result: 0.833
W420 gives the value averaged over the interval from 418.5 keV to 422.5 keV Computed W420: 0.466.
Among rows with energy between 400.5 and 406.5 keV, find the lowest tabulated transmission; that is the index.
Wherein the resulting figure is 0.7142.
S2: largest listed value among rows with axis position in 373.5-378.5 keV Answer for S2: 0.6344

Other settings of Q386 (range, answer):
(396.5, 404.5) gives 0.9058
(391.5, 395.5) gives 0.9223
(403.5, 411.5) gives 0.7544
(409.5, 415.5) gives 0.6385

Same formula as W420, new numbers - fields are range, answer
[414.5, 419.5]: 0.497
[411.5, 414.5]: 0.563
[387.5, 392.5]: 0.867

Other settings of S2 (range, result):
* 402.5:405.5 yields 0.8123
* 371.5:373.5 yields 0.7331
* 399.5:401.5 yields 0.88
